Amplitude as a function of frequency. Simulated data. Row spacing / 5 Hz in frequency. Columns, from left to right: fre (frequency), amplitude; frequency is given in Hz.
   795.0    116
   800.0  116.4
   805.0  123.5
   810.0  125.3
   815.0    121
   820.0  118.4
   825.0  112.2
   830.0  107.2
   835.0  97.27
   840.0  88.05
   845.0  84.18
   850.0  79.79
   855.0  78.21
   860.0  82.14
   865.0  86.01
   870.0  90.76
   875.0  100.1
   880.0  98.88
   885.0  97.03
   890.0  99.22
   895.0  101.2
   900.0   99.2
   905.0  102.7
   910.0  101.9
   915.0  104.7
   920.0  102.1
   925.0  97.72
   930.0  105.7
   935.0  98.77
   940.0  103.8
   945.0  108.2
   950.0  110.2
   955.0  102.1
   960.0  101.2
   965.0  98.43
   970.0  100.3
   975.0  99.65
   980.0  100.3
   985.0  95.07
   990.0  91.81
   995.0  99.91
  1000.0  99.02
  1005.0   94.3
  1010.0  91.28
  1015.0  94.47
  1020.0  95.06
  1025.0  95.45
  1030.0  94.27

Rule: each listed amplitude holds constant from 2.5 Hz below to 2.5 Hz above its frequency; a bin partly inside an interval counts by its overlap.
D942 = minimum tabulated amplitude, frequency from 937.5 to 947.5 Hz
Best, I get 103.8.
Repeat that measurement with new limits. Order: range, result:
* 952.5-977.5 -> 98.43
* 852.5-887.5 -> 78.21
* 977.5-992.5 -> 91.81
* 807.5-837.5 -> 97.27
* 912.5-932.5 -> 97.72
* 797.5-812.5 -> 116.4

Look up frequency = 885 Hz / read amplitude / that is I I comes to 97.03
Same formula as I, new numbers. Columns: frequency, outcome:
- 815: 121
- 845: 84.18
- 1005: 94.3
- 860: 82.14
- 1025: 95.45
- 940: 103.8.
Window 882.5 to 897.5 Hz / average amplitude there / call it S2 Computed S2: 99.2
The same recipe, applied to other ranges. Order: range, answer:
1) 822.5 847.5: 97.8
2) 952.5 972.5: 101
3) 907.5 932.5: 102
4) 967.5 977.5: 100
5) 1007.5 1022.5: 93.6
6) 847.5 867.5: 81.5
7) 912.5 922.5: 103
